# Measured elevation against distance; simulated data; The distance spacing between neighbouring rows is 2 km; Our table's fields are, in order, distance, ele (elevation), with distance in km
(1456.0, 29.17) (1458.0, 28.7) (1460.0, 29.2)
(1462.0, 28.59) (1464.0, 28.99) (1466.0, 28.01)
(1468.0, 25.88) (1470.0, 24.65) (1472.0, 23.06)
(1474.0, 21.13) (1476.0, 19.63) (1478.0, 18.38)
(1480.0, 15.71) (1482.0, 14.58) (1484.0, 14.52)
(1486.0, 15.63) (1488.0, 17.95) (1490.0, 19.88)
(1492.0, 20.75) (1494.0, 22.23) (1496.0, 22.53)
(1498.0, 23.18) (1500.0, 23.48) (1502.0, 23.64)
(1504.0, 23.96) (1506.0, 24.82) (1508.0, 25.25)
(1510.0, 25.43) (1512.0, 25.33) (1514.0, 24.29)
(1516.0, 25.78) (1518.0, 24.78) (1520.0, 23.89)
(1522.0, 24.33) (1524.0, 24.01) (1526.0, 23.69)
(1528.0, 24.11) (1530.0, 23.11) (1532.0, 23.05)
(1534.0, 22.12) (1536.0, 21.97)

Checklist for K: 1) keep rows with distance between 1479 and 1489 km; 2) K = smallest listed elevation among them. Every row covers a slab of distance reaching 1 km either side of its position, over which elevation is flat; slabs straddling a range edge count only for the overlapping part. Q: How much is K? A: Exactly 14.52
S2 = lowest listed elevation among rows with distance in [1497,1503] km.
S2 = 23.18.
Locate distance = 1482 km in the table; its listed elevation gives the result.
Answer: 14.58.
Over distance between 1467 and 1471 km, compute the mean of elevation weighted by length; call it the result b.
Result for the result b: 25.3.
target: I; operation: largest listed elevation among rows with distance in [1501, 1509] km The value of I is 25.25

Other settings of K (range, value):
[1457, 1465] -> 28.59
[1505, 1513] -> 24.82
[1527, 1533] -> 23.05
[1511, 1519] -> 24.29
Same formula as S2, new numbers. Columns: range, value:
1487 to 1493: 17.95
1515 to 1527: 23.69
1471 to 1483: 14.58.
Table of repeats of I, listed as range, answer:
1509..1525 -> 25.78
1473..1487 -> 21.13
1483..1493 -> 20.75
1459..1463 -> 29.2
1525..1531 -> 24.11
